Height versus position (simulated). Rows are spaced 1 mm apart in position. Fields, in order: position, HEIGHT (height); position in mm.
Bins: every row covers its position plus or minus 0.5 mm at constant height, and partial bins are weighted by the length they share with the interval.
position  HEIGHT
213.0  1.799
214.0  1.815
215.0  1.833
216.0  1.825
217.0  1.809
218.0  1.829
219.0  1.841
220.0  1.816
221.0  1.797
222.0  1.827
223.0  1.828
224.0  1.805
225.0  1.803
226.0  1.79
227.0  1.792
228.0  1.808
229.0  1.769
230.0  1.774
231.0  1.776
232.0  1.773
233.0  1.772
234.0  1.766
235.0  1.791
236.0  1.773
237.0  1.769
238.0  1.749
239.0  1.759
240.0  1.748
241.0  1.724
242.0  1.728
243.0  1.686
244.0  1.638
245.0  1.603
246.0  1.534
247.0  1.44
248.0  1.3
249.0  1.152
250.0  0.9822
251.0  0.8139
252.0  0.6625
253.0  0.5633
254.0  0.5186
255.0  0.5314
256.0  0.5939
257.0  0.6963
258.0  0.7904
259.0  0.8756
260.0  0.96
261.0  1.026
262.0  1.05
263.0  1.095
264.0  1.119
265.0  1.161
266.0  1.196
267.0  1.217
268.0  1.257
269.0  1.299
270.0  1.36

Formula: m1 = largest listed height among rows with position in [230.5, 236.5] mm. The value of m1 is 1.791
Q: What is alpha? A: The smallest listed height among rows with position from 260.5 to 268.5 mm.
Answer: 1.026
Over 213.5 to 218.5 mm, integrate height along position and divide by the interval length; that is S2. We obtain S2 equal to 1.82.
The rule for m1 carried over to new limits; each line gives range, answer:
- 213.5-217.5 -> 1.833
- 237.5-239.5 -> 1.759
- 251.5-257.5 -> 0.6963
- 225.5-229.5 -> 1.808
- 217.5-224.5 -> 1.841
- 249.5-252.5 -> 0.9822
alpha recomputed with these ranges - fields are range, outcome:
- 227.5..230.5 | 1.769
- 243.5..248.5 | 1.3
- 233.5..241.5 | 1.724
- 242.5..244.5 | 1.638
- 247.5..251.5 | 0.8139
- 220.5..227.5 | 1.79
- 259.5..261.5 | 0.96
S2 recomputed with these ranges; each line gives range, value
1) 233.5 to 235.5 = 1.78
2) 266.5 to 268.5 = 1.24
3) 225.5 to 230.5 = 1.79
